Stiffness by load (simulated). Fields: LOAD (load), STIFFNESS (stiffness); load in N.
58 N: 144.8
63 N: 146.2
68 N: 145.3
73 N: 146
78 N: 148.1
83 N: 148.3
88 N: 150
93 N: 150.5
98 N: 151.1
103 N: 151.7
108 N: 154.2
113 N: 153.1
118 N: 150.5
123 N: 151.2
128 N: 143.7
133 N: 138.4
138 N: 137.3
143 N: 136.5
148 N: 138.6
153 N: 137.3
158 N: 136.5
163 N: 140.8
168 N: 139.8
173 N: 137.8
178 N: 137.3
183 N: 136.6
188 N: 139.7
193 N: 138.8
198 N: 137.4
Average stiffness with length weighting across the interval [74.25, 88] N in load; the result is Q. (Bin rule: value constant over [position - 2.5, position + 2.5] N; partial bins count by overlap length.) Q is 148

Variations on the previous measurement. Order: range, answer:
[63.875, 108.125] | 149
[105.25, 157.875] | 144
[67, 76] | 146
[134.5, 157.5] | 137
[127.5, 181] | 138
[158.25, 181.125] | 139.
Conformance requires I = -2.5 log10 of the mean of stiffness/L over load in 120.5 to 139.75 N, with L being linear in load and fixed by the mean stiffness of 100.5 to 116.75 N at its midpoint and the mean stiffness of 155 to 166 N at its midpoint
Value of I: 0.03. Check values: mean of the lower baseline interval 153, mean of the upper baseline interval 139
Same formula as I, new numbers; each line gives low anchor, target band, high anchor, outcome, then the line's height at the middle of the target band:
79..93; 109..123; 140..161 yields -0.061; 144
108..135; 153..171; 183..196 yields 0.029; 143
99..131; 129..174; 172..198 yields 0.044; 144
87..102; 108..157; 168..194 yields 0.014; 145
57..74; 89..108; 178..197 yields -0.058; 144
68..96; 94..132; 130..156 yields -0.054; 143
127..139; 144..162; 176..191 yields 0.010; 139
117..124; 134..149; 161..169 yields 0.065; 146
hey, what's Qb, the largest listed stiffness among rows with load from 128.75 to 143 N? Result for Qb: 138.4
